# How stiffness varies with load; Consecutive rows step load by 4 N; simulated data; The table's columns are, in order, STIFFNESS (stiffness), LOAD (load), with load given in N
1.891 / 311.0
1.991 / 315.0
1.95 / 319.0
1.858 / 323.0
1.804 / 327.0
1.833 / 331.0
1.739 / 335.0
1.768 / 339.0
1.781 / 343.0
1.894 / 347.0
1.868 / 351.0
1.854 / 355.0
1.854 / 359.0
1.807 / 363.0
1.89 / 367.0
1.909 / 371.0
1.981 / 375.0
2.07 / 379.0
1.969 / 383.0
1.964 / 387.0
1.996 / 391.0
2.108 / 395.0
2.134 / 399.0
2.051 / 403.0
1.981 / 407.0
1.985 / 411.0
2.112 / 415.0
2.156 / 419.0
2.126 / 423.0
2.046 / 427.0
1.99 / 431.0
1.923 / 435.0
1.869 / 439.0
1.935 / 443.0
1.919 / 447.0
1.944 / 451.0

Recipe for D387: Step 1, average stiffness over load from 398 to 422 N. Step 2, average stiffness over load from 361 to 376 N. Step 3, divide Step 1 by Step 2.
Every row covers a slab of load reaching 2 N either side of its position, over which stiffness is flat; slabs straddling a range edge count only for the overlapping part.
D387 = 1.09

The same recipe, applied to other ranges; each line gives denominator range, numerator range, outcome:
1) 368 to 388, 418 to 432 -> 1.05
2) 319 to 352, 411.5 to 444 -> 1.11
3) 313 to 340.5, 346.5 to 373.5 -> 1.01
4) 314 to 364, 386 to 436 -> 1.11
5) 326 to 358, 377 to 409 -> 1.12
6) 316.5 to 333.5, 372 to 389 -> 1.07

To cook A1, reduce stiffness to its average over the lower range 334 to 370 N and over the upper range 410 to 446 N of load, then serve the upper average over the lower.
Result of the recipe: 1.1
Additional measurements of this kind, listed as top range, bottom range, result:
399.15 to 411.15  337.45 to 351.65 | 1.11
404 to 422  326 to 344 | 1.16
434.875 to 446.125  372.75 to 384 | 0.95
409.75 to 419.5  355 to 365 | 1.13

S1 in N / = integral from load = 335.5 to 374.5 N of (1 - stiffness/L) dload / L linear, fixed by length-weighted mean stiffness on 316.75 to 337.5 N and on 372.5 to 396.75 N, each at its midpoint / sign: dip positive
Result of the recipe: 1.49 N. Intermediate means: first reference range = 1.84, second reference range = 2.01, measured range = 1.85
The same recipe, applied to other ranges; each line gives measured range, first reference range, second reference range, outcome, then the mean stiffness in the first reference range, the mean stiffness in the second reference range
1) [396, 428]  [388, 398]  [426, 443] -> -1.1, 2.05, 1.95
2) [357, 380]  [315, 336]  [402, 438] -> 0.3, 1.86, 2.04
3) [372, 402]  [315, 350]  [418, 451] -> -1.7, 1.84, 1.99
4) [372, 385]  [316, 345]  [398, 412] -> -0.3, 1.82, 2.03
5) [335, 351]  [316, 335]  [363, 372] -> 0.5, 1.86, 1.88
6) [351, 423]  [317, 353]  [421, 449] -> -3.2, 1.83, 1.97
